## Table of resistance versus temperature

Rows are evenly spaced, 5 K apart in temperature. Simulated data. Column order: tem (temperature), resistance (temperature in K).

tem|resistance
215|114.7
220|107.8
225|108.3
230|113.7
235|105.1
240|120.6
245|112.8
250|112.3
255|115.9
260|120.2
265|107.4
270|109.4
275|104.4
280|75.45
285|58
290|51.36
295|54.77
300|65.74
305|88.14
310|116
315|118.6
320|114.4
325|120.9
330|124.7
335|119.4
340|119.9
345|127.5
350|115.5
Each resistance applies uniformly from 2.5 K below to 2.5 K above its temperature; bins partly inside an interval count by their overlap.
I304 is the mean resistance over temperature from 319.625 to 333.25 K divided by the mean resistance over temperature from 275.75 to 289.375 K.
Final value 1.7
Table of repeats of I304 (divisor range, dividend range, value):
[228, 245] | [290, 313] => 0.70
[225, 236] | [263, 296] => 0.74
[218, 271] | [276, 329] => 0.78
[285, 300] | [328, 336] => 2.19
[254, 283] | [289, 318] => 0.81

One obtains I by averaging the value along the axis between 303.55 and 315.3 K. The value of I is 107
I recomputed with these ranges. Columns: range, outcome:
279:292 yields 60.4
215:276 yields 112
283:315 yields 76.2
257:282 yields 104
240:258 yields 115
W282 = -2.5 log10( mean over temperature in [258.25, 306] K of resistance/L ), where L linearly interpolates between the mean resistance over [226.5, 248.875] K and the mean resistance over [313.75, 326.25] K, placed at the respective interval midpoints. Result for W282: 0.36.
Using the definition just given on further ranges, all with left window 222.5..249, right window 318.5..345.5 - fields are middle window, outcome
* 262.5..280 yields 0.13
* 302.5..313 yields 0.16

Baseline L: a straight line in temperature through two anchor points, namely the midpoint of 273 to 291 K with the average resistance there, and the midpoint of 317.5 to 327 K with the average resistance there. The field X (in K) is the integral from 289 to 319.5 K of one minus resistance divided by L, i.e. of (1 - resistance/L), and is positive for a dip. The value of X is 4.2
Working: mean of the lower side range 73.2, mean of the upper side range 117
